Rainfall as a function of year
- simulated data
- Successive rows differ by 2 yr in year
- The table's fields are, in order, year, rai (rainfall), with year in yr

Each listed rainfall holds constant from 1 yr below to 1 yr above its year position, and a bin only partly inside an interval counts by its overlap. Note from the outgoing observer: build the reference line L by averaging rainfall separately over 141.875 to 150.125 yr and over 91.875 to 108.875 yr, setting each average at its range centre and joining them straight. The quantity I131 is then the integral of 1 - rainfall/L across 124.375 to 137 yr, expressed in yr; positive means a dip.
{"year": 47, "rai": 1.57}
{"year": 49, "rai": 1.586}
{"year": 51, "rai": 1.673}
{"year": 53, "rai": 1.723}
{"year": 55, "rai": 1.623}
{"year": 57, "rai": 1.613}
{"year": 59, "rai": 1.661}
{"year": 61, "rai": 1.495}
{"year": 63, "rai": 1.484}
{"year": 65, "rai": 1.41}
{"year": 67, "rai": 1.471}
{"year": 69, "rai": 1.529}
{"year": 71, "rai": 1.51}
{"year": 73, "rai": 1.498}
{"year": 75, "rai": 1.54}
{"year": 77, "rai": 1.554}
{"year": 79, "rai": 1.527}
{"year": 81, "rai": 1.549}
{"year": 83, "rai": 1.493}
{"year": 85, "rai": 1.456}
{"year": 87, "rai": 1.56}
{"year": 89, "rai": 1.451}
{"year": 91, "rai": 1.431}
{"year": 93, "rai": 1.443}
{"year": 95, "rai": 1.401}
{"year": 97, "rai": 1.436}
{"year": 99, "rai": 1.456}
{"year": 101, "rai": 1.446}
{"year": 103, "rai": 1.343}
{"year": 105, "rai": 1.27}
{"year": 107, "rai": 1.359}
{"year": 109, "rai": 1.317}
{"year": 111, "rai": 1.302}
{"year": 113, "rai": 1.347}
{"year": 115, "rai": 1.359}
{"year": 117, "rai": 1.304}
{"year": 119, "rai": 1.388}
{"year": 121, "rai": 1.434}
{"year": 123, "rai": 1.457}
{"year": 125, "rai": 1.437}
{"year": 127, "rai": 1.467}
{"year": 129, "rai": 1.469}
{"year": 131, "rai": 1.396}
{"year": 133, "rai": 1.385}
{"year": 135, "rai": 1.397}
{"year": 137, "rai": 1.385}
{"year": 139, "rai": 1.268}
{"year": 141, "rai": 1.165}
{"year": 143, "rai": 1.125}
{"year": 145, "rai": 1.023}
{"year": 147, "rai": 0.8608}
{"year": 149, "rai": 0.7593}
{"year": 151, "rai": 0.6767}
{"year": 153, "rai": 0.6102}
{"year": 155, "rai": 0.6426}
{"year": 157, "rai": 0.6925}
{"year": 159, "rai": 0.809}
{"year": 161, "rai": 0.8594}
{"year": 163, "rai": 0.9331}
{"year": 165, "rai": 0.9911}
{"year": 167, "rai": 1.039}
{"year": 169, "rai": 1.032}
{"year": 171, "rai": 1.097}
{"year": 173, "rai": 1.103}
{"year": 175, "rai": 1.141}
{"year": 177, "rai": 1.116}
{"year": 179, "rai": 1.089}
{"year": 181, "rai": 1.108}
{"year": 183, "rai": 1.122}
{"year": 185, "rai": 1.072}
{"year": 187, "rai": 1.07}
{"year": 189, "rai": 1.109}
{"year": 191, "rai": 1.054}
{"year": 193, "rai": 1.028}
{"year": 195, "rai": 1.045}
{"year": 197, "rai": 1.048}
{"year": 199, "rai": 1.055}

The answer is -3.8 yr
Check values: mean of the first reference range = 1.39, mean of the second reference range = 0.941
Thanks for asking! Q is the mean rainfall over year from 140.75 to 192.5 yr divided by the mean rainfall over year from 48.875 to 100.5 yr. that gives 0.64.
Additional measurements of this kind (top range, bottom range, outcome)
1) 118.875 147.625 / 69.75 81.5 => 0.86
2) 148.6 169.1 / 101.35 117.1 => 0.61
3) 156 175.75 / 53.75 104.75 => 0.65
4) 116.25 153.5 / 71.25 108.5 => 0.84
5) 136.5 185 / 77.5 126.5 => 0.69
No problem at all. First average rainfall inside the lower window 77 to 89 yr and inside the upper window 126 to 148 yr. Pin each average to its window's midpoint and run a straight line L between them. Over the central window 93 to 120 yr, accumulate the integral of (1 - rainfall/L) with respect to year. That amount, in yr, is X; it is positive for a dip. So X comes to 0.77 yr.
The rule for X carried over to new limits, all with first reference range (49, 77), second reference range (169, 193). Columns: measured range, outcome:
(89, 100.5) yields 0.0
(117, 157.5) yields 3.6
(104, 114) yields 0.4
